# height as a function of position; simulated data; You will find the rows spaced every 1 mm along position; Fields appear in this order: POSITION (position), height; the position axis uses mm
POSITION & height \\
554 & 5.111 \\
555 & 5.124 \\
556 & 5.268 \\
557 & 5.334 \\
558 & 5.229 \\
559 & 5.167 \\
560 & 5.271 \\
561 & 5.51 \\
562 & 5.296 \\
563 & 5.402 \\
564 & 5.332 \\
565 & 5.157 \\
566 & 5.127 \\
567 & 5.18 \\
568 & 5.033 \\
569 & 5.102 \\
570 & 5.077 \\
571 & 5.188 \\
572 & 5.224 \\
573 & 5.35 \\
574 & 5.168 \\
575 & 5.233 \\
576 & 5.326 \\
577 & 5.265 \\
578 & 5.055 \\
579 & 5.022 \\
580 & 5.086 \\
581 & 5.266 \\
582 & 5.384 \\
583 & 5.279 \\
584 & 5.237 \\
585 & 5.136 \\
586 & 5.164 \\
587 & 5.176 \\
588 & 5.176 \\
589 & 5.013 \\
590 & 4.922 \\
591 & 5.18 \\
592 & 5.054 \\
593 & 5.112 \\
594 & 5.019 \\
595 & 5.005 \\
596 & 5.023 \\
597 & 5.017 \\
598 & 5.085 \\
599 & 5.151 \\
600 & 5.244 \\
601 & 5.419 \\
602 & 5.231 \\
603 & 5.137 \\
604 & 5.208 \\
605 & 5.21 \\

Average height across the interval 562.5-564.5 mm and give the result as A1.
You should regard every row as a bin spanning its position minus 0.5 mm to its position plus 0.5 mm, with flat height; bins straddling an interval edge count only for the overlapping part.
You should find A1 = 5.37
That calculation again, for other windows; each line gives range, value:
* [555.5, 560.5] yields 5.25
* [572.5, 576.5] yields 5.27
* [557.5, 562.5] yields 5.29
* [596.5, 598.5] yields 5.05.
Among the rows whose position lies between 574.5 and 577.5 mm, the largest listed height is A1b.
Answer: 5.326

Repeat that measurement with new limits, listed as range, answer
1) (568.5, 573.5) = 5.35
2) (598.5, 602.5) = 5.419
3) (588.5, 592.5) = 5.18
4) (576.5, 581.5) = 5.266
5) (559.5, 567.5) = 5.51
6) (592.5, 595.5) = 5.112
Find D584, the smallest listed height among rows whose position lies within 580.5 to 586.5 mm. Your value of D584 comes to 5.136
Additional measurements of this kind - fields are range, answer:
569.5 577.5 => 5.077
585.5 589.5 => 5.013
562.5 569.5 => 5.033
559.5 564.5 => 5.271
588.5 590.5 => 4.922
